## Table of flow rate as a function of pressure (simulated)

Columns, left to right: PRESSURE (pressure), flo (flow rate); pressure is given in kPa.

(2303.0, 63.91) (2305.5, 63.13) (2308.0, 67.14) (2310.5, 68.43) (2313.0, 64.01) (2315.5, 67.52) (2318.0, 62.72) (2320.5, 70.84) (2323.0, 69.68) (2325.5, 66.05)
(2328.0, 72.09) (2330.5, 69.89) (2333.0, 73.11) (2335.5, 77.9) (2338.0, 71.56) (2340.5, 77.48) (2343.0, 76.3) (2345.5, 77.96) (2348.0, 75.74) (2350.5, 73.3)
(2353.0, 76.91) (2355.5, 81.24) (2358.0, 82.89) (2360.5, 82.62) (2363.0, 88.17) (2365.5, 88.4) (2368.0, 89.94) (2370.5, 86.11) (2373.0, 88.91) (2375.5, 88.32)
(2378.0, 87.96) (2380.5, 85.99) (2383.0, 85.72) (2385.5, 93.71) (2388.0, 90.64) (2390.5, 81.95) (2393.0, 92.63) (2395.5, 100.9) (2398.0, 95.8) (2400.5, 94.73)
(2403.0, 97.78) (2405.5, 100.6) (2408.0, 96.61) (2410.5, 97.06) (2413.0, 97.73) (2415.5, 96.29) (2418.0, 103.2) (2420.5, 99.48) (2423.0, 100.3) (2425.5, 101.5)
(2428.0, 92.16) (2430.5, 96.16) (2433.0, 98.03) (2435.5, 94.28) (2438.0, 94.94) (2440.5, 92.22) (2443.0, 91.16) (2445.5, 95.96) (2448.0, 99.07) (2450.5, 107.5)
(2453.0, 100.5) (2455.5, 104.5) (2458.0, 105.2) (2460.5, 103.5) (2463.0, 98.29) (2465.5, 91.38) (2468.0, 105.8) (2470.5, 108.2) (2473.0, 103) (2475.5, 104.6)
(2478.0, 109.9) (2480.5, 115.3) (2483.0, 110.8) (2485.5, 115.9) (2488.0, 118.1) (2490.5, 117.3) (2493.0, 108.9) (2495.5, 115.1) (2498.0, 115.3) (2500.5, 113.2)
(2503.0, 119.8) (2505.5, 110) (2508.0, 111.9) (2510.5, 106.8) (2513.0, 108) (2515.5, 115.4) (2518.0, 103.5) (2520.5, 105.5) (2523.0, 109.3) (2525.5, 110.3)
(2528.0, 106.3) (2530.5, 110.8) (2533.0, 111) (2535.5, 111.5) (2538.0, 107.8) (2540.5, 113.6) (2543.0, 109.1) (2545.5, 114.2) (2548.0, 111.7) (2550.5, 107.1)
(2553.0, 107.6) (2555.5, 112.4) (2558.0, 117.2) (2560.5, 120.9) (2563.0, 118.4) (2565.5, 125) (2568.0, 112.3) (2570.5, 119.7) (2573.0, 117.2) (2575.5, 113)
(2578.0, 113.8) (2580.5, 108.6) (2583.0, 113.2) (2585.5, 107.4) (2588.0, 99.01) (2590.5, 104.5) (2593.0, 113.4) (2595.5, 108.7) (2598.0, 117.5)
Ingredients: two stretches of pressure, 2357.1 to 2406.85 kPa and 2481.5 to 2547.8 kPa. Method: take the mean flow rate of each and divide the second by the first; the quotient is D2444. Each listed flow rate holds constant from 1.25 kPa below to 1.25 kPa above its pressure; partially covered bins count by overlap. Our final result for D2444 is 1.24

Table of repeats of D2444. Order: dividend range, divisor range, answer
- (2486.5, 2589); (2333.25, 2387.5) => 1.36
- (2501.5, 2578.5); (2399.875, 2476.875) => 1.13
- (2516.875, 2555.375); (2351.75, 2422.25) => 1.20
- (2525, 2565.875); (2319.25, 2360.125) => 1.50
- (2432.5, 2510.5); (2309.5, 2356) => 1.47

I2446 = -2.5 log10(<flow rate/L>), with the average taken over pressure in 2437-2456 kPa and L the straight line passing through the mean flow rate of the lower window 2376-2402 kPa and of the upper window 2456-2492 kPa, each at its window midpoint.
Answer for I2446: 0.05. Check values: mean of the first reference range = 91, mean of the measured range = 98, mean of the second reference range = 108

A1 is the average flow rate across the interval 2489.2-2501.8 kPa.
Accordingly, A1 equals 114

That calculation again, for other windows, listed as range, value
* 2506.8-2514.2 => 109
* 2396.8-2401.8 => 95.3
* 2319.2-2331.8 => 69.7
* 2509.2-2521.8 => 108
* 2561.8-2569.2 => 119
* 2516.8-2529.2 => 107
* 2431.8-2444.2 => 94.1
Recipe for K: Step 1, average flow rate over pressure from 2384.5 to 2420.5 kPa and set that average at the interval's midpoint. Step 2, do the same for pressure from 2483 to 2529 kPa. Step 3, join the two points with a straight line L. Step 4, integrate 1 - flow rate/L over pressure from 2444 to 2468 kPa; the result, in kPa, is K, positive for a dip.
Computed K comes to 0.74 kPa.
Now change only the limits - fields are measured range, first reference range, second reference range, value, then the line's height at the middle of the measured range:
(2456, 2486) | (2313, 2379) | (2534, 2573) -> -1.9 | 99.5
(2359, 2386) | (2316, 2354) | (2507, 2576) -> -2.6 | 79.8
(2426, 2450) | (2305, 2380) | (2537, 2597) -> -1.0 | 91.7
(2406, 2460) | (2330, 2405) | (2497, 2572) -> -1.6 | 95.5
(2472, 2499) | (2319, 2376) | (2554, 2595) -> -3.4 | 99.6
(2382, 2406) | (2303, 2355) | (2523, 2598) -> -3.1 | 82.5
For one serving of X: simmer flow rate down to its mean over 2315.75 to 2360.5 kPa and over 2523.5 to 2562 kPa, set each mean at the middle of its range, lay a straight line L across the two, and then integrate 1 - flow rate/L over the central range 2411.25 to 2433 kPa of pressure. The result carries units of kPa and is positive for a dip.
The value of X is -2.2 kPa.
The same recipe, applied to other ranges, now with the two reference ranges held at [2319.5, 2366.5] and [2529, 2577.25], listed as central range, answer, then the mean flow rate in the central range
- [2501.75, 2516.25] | -0.8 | 112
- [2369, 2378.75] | -0.7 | 87.9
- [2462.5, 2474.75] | -0.4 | 102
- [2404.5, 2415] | -1.1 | 97.8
